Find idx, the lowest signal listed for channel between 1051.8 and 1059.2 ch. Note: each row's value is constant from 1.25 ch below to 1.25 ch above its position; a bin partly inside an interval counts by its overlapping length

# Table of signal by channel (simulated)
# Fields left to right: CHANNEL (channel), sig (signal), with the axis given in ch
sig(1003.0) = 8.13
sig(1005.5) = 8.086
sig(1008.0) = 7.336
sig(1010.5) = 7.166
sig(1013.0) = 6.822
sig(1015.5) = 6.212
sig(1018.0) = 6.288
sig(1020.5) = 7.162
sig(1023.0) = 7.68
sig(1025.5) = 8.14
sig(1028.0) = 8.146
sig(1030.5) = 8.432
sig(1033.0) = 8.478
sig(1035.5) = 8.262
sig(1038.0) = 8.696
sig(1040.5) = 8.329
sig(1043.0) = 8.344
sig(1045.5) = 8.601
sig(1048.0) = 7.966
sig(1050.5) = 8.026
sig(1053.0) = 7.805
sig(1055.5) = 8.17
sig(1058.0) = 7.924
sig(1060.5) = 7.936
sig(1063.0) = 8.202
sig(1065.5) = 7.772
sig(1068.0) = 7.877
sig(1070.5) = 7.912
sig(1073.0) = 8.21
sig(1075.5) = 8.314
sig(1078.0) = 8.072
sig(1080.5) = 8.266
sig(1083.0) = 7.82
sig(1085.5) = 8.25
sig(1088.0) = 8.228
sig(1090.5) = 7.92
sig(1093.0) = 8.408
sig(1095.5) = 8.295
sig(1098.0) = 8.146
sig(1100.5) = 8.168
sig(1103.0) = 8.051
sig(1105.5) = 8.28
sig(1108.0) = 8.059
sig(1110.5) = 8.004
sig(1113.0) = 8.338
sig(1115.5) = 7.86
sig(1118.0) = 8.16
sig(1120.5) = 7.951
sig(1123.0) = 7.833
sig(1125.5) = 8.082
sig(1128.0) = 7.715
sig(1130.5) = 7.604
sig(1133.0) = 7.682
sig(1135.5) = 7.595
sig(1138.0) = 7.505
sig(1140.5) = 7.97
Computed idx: 7.805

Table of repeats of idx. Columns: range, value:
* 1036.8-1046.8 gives 8.329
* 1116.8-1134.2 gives 7.604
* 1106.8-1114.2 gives 8.004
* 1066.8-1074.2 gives 7.877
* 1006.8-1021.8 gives 6.212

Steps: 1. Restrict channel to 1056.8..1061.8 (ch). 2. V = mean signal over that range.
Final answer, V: 7.93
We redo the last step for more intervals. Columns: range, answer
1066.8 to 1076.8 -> 8.08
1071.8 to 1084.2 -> 8.14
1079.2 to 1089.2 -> 8.14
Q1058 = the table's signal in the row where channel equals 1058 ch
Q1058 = 7.924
